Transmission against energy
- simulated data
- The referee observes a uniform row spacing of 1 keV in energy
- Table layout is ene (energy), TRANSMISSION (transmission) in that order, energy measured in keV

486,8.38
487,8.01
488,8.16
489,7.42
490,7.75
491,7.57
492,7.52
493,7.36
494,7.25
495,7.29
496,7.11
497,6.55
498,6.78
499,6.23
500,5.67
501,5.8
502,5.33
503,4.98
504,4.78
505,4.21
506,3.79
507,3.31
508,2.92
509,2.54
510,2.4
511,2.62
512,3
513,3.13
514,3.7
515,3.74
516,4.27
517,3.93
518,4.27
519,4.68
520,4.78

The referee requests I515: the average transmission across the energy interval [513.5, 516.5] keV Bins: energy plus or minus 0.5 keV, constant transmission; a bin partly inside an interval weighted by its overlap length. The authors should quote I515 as 3.9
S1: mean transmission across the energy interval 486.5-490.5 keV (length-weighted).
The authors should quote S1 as 7.83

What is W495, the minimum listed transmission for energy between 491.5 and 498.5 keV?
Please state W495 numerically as 6.55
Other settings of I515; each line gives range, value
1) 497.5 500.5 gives 6.23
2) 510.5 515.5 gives 3.24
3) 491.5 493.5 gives 7.44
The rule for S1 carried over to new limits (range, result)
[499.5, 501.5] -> 5.73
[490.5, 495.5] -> 7.4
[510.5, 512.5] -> 2.81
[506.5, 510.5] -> 2.79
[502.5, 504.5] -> 4.88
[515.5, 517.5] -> 4.1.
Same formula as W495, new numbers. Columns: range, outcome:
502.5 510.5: 2.4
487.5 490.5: 7.42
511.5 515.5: 3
